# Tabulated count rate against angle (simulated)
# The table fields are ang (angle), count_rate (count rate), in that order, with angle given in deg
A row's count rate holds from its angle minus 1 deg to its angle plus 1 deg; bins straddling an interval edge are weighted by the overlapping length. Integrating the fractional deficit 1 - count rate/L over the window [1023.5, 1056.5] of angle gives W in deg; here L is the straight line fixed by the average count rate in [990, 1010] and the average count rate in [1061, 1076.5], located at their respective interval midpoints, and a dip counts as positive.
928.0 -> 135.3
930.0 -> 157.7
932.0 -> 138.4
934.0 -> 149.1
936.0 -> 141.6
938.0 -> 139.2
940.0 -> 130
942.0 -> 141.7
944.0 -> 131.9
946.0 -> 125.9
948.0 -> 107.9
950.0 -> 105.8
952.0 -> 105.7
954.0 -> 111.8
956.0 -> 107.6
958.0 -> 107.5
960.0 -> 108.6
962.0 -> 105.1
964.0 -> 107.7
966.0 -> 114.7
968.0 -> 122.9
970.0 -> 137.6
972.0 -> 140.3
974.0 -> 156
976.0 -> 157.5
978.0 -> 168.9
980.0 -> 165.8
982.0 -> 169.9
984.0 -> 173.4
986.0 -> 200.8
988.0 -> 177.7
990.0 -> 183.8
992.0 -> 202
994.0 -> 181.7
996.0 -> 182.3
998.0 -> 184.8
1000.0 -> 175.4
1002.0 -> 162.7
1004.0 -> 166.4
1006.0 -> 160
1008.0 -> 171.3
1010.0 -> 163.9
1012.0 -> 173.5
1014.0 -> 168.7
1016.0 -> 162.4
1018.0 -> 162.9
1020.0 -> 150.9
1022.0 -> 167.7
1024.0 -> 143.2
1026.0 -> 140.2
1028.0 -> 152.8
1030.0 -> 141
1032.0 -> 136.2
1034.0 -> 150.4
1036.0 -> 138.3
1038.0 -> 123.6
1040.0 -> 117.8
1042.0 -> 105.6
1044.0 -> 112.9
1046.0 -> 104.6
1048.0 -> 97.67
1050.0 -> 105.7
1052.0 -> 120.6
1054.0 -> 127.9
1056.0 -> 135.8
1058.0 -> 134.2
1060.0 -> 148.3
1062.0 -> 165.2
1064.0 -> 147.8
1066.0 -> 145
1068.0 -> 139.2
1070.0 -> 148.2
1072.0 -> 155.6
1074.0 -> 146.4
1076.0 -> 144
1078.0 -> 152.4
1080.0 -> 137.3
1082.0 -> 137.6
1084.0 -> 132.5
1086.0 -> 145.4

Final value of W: 7.0 deg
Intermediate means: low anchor 176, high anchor 149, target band 126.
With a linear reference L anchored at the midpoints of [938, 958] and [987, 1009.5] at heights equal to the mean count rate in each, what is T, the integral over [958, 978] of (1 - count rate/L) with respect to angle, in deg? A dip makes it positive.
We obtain 2.0 deg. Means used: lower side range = 119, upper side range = 177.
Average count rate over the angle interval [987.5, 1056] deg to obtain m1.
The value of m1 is 150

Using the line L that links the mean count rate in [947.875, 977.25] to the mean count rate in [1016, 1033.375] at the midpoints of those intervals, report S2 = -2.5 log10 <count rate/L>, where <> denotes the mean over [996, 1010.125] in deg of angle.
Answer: -0.22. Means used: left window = 121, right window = 150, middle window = 170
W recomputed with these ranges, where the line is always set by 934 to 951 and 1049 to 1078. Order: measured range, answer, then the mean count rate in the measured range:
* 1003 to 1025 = -4.34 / 163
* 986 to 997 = -4.36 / 187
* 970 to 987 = -4.12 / 165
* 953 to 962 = 1.53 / 108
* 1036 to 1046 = 1.61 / 116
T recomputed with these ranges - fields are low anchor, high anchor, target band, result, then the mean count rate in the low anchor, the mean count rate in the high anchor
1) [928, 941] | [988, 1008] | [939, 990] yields 7.5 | 142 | 177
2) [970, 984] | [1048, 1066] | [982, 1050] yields -3.4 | 159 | 134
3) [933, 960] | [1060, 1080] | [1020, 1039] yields -0.5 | 123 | 149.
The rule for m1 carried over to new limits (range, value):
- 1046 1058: 118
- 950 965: 108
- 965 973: 129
